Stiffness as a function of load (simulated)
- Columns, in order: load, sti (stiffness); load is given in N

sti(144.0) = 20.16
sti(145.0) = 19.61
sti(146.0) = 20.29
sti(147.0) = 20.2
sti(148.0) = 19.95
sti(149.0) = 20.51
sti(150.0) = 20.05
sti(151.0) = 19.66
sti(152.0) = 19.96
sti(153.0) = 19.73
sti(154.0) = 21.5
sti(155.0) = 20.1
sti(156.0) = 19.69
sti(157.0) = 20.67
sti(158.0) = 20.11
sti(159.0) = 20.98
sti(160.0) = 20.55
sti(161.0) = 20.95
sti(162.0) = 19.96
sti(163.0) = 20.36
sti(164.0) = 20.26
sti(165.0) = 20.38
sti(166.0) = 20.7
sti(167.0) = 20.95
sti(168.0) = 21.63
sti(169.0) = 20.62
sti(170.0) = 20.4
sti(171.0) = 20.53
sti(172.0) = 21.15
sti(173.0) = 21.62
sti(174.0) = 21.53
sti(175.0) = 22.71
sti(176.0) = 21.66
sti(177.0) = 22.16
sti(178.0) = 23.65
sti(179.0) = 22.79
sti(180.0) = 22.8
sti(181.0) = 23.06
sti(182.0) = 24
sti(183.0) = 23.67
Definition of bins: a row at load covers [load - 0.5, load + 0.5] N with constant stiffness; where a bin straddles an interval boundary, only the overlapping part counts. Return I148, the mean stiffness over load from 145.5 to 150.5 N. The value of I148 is 20.2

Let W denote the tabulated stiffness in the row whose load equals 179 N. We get 22.79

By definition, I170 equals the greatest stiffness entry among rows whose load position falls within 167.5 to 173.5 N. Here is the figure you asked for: 21.63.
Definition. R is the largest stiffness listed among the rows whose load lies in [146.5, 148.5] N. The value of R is 20.2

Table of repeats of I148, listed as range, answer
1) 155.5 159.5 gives 20.4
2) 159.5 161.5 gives 20.8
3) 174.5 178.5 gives 22.5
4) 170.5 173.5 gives 21.1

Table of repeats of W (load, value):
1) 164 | 20.26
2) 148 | 19.95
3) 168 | 21.63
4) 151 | 19.66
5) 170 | 20.4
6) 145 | 19.61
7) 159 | 20.98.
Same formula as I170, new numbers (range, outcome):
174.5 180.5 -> 23.65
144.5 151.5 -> 20.51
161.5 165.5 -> 20.38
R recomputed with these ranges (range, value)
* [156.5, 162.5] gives 20.98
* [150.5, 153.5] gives 19.96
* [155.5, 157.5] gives 20.67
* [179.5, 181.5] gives 23.06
